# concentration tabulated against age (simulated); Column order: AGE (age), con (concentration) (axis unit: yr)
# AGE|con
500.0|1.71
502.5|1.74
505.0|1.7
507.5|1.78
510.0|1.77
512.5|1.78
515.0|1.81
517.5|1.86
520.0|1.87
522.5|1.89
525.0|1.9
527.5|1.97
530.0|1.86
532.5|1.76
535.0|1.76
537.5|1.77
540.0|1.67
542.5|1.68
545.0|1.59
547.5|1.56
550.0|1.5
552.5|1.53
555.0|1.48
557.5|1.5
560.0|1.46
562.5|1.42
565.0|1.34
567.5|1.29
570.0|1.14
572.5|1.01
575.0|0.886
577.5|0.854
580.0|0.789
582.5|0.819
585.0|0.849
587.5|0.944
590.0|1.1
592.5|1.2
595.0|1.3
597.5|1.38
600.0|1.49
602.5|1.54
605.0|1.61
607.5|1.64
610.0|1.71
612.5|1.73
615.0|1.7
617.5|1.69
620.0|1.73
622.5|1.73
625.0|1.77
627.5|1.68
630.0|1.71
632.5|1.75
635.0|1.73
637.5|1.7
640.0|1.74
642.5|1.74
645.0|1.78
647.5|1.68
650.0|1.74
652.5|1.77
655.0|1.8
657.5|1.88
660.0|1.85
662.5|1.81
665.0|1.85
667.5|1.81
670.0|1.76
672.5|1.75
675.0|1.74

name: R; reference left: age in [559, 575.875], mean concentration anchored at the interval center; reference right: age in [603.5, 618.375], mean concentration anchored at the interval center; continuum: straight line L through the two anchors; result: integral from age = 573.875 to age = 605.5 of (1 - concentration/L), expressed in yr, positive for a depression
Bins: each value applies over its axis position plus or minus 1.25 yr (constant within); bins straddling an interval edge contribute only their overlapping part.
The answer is 7.5 yr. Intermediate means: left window 1.22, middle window 1.13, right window 1.68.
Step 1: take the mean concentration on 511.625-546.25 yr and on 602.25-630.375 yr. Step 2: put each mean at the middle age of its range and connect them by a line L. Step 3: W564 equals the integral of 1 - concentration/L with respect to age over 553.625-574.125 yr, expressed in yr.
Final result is 5.1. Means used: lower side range 1.8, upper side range 1.69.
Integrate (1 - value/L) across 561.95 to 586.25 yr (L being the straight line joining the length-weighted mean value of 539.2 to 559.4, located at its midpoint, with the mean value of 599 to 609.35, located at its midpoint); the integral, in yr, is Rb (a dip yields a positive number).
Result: 8.35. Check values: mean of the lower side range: 1.56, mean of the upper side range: 1.58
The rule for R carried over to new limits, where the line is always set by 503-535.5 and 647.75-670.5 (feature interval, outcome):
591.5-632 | 4.6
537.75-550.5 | 1.4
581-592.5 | 5.4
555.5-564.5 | 1.8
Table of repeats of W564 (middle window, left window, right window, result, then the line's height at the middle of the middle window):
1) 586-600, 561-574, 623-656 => 2.1 yr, 1.41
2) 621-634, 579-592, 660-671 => -3.2 yr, 1.39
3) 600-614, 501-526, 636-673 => 1.2 yr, 1.79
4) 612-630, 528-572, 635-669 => -0.1 yr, 1.71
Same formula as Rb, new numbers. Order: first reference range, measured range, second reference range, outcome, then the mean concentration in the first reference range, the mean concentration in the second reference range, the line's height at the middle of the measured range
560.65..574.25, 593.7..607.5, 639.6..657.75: -0.2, 1.24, 1.76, 1.45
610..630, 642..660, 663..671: 0.0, 1.72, 1.81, 1.78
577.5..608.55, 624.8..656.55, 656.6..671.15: -2.3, 1.2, 1.83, 1.62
